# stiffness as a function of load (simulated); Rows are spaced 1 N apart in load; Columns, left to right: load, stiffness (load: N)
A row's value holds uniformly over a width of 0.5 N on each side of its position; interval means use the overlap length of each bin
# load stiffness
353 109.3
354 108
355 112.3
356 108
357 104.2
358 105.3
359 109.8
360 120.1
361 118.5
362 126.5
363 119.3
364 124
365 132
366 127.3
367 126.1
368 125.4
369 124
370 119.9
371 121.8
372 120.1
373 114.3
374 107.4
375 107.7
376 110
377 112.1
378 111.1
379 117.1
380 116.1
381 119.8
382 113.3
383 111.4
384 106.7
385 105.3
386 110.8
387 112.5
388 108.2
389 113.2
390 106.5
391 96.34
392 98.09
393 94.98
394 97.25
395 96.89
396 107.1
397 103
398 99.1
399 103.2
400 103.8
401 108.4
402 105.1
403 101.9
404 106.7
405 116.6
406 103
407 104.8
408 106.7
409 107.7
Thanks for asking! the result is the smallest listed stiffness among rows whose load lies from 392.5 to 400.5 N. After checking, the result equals 94.98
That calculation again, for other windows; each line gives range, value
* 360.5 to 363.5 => 118.5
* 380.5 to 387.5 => 105.3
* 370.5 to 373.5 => 114.3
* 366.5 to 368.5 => 125.4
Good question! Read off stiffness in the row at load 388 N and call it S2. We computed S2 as 108.2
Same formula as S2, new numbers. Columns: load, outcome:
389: 113.2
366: 127.3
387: 112.5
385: 105.3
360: 120.1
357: 104.2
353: 109.3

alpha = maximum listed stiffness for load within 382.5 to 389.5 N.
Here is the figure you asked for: 113.2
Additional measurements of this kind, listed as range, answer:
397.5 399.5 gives 103.2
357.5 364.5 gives 126.5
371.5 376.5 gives 120.1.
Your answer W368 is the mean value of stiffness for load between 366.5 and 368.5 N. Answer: 126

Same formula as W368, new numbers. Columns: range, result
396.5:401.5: 104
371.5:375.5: 112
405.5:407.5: 104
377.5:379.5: 114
